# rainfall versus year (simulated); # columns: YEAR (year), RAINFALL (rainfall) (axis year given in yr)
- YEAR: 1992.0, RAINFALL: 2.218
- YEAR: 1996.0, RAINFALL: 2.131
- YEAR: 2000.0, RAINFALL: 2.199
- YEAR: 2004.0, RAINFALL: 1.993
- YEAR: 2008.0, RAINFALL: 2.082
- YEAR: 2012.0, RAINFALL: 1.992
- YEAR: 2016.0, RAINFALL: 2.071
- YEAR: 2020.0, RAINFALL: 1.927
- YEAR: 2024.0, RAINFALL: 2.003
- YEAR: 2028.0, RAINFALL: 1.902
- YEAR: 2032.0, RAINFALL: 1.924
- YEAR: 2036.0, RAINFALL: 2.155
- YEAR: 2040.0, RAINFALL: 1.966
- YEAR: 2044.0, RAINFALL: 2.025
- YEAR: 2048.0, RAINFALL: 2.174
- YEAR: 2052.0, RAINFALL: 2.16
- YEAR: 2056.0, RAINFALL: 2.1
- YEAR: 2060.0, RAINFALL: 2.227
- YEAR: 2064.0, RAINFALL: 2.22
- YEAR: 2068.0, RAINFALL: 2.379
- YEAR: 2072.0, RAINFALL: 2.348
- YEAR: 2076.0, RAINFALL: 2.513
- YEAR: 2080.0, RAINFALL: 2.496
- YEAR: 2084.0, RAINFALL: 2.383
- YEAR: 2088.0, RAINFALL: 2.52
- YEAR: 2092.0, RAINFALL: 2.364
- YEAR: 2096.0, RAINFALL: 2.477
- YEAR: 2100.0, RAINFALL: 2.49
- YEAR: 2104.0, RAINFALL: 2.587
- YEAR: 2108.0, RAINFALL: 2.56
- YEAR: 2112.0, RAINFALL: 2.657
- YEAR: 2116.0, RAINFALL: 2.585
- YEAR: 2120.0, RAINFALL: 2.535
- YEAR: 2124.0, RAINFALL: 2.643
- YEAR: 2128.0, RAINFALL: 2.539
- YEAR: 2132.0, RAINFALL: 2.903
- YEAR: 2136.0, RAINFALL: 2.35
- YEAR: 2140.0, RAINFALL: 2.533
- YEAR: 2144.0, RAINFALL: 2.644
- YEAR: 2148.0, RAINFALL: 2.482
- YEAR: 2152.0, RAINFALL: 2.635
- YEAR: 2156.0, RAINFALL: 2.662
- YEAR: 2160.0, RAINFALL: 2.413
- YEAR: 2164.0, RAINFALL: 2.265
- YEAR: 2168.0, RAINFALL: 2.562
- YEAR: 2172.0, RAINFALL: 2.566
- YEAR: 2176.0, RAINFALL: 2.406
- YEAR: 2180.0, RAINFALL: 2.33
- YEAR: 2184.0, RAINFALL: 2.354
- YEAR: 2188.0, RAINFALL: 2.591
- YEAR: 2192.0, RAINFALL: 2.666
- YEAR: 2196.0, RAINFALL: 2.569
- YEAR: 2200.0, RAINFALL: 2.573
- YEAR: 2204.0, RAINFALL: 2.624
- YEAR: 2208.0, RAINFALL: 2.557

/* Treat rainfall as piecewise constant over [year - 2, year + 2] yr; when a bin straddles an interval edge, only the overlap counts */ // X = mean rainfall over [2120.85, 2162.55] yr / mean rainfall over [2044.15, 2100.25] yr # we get 1.10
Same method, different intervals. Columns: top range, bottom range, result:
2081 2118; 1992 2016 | 1.20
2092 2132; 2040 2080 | 1.15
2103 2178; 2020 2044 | 1.28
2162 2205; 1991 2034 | 1.23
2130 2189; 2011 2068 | 1.21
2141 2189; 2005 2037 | 1.24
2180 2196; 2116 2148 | 0.97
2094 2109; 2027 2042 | 1.27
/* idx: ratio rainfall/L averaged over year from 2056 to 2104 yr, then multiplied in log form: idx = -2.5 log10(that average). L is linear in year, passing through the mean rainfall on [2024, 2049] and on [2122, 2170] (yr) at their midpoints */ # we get -0.08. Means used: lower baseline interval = 2.02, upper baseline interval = 2.55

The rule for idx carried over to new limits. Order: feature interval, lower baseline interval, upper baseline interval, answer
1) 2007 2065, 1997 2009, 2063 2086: 0.09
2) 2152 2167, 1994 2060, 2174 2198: -0.03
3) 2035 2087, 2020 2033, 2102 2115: -0.01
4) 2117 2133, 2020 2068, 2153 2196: -0.13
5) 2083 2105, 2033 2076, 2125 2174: -0.06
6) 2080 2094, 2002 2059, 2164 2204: -0.10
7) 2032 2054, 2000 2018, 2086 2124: 0.07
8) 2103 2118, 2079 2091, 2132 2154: -0.04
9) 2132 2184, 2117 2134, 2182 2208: 0.05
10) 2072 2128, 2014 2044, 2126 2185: -0.11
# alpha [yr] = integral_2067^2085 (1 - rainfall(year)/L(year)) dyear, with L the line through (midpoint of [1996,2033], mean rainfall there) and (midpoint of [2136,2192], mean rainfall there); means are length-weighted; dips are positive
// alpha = -1.7 yr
